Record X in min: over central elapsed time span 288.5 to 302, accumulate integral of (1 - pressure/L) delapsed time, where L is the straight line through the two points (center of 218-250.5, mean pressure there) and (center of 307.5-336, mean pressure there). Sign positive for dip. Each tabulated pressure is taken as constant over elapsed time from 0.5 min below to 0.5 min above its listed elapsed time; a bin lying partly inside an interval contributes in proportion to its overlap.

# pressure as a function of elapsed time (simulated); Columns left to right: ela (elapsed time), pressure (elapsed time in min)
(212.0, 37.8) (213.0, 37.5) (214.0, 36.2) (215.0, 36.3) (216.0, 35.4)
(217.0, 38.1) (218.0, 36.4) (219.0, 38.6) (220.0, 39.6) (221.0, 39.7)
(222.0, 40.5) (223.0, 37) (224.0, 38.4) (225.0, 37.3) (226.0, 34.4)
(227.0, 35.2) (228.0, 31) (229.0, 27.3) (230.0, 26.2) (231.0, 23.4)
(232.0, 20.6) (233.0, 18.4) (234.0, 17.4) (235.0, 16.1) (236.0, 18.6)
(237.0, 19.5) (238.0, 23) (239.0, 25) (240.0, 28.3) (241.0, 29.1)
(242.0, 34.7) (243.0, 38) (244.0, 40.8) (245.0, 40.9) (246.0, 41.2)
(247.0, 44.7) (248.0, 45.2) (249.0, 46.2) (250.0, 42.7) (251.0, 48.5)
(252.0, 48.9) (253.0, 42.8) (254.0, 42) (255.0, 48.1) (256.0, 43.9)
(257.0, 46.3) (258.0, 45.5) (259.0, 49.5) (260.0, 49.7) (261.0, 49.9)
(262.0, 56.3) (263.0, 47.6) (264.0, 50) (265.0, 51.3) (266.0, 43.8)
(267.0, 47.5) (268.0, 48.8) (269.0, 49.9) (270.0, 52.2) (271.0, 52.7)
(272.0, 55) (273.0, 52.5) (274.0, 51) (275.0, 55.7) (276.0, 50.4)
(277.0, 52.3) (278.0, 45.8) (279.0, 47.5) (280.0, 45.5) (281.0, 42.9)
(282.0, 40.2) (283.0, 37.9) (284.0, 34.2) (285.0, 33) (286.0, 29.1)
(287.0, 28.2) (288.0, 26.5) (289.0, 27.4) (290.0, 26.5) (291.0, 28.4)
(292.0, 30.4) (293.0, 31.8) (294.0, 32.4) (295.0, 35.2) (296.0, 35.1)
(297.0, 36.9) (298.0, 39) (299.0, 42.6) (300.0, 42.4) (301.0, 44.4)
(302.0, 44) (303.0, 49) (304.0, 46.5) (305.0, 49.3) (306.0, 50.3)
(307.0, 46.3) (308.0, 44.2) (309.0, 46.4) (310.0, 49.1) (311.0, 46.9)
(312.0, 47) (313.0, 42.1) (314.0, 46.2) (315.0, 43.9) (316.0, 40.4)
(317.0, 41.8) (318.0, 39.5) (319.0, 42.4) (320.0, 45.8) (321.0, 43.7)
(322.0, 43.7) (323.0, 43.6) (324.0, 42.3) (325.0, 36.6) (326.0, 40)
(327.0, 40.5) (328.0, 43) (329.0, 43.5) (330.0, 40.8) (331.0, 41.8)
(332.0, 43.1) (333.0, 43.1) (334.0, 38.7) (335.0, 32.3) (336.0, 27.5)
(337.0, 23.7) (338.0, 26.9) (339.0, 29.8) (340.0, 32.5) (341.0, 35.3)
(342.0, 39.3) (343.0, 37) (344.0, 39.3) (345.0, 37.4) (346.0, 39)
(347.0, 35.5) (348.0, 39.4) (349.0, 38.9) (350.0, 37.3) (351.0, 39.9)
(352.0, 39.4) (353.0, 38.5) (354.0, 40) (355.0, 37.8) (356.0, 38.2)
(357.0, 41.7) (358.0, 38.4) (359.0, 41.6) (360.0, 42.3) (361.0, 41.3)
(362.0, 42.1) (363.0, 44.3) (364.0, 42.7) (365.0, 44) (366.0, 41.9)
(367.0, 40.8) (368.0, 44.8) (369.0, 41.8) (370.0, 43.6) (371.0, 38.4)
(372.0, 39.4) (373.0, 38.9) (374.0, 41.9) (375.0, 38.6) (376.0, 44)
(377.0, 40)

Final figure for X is 1.46 min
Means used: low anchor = 32.5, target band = 35.1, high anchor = 42.3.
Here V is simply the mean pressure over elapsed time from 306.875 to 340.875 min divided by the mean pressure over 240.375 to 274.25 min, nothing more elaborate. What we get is 0.87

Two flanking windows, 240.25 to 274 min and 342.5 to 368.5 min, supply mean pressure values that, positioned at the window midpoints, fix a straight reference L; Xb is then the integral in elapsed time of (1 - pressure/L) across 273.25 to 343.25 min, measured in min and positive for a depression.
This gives 4.8 min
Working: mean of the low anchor 46.2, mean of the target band 40.1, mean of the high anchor 40.1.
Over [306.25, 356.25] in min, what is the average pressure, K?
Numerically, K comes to 39.9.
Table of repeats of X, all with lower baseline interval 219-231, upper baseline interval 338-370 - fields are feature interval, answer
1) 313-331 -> -1.90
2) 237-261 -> -3.46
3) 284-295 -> 2.14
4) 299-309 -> -2.27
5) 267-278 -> -4.56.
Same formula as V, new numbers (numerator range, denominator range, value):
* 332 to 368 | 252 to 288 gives 0.83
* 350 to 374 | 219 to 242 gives 1.42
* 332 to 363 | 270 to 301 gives 0.94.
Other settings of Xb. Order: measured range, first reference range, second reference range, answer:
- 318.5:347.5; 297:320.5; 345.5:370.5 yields 3.03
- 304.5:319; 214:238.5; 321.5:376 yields -3.41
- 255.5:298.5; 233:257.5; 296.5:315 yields -2.46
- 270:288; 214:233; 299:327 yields -1.75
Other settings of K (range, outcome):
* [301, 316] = 46.2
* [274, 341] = 40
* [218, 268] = 37.9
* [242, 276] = 47.4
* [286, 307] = 37.3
